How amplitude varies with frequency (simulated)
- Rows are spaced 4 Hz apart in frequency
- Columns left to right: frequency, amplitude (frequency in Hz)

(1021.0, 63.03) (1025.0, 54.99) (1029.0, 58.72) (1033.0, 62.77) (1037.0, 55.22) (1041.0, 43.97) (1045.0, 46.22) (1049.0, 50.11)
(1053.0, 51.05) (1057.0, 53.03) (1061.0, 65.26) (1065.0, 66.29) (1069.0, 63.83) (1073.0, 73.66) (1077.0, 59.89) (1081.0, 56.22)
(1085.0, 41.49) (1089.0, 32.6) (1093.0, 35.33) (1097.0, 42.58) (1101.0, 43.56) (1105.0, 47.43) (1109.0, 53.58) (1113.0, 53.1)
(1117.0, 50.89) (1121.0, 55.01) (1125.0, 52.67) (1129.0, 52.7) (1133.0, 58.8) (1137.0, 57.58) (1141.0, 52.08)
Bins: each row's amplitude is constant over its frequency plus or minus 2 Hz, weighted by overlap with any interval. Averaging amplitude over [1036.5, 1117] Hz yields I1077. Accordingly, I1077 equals 51.6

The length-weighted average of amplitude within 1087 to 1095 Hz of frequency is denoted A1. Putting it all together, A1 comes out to 34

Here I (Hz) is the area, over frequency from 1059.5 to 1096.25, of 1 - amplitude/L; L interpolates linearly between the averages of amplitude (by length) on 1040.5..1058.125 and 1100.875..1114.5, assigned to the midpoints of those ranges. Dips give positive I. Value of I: -3.6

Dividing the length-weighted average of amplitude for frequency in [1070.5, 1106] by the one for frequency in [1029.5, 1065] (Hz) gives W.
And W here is 0.9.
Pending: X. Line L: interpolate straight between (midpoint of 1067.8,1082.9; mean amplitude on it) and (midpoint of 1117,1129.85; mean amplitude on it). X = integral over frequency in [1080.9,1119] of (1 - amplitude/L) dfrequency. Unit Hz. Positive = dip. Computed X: 8.4 Hz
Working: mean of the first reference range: 63.4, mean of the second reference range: 53.1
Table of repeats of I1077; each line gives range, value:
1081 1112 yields 43.6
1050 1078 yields 61.5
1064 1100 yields 51.8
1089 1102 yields 39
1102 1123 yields 51.6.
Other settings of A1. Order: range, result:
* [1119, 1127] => 53.8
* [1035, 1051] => 48.9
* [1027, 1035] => 60.7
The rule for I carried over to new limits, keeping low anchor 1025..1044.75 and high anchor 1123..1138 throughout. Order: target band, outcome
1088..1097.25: 3.2 Hz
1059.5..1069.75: -2.0 Hz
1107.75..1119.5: 0.5 Hz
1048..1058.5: 0.6 Hz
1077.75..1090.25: 2.1 Hz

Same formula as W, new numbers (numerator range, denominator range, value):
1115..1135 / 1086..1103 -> 1.40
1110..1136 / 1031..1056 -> 1.05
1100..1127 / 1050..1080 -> 0.83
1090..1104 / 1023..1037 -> 0.69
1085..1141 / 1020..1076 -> 0.85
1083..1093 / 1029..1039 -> 0.62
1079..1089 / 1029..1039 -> 0.77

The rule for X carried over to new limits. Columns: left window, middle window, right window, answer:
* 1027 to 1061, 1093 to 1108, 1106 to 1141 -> 2.8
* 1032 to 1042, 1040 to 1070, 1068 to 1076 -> 3.2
